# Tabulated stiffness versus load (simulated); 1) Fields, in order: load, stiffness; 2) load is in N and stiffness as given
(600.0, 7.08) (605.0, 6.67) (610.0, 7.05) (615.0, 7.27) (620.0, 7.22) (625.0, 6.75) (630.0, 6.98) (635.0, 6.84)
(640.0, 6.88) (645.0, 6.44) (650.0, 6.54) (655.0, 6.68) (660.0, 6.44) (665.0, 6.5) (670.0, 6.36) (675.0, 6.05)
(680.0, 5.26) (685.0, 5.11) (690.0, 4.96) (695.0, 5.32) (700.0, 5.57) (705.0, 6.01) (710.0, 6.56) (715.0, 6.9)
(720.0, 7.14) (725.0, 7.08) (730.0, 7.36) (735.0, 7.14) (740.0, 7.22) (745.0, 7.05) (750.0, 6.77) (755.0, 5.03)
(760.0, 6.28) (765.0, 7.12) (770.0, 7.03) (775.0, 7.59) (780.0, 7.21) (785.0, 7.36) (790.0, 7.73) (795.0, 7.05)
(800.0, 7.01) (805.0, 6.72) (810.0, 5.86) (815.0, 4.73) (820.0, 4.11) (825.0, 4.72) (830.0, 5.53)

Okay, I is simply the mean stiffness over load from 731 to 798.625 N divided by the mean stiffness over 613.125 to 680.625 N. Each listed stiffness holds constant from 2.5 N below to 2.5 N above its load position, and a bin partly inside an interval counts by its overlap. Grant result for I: 1.1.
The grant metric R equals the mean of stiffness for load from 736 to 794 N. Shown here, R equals 6.95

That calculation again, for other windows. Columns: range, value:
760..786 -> 7.16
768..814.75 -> 6.95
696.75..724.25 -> 6.45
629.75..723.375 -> 6.23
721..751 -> 7.12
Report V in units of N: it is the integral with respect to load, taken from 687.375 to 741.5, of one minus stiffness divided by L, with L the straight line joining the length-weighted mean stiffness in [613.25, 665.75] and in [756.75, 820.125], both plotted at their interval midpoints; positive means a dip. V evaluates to 2.12 N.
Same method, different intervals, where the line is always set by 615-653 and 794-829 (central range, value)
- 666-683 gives 1.69 N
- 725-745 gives -3.30 N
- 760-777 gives -3.25 N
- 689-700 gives 2.01 N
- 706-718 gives -0.63 N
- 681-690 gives 1.95 N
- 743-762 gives -0.62 N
